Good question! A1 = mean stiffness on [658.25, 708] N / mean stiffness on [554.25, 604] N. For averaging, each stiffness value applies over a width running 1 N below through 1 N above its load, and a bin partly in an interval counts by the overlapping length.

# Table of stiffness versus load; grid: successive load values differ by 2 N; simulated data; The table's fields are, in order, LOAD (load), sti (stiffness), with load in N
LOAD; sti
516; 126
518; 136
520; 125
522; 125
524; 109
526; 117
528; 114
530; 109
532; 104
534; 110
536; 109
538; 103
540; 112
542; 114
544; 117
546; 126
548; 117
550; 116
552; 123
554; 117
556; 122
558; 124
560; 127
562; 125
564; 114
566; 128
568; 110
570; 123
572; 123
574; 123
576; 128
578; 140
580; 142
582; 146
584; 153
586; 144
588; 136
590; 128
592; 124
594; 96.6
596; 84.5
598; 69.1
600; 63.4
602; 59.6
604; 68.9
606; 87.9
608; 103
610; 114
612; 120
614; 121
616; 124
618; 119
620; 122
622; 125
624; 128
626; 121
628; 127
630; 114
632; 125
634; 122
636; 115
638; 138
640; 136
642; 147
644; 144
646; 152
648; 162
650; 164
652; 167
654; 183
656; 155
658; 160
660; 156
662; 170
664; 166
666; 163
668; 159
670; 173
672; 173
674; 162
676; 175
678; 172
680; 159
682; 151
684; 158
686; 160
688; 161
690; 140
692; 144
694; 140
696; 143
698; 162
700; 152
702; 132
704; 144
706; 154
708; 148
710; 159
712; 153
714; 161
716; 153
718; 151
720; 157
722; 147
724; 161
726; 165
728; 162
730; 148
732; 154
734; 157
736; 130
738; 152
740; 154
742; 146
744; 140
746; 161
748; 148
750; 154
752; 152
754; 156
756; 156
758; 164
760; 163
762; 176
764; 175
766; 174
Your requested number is 1.34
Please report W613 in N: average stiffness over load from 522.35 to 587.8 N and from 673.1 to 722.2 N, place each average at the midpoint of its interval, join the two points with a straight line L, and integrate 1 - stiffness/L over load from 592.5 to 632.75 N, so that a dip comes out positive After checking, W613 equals 9.0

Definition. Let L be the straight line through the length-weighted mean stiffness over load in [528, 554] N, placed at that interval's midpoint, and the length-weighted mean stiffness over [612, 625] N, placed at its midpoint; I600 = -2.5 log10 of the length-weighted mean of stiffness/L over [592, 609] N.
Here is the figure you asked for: 0.42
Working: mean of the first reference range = 114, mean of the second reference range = 123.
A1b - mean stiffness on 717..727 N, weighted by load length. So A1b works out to 156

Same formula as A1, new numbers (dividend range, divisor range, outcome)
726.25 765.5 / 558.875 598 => 1.25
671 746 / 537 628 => 1.32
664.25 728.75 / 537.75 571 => 1.31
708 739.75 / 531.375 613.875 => 1.34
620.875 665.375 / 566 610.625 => 1.28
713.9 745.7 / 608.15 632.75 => 1.26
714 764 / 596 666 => 1.21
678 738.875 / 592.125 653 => 1.29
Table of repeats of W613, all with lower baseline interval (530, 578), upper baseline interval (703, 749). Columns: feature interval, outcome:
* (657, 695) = -4.7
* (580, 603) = 2.7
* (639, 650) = -1.1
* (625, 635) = 0.9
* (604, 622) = 2.5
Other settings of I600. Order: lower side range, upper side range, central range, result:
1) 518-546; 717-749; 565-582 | -0.053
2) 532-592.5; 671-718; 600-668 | 0.073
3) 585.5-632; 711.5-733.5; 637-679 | -0.238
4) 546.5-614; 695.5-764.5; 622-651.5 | -0.045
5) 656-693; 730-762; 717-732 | -0.002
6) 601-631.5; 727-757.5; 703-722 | -0.082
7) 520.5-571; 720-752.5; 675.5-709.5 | -0.063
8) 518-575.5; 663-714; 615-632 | 0.133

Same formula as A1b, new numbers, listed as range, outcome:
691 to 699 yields 147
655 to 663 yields 160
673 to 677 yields 168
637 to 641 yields 137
